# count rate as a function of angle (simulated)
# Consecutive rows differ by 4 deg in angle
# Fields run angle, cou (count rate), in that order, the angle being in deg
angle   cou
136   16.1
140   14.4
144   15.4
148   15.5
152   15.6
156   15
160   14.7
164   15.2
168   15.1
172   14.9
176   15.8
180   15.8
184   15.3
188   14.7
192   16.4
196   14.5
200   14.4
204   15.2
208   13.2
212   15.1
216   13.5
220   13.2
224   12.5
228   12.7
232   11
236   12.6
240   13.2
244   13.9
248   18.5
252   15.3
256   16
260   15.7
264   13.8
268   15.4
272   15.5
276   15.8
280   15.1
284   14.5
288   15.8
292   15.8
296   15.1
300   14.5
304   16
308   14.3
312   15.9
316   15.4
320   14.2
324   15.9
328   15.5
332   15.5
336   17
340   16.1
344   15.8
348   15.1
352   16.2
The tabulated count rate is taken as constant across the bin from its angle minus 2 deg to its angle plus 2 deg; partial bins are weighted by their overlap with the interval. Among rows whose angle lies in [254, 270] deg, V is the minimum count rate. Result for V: 13.8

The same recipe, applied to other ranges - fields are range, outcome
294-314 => 14.3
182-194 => 14.7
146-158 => 15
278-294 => 14.5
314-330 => 14.2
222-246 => 11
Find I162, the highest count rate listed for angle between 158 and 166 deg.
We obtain 15.2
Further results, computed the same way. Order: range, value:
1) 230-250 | 18.5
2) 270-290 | 15.8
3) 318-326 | 15.9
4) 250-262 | 16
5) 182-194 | 16.4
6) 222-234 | 12.7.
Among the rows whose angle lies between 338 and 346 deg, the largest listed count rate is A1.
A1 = 16.1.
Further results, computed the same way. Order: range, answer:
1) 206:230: 15.1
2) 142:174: 15.6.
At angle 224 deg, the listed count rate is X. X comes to 12.5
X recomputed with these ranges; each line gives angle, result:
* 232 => 11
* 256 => 16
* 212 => 15.1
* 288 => 15.8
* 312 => 15.9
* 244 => 13.9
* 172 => 14.9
